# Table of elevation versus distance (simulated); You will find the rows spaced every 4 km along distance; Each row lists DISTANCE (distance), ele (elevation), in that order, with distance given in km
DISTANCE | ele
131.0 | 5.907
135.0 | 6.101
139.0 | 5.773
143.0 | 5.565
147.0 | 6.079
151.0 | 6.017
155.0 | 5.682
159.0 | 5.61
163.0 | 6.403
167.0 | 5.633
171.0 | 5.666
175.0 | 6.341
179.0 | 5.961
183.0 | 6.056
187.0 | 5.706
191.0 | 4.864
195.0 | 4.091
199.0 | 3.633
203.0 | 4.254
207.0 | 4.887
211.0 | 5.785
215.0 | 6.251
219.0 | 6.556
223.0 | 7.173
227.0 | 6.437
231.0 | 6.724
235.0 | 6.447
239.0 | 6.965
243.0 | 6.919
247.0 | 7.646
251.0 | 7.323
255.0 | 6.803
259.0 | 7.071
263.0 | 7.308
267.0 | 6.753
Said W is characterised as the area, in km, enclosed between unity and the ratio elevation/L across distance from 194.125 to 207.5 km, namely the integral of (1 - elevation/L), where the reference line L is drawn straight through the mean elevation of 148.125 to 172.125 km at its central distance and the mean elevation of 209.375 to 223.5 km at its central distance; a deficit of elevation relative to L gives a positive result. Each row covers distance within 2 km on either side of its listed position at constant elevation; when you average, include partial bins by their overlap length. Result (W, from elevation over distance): 4.5 km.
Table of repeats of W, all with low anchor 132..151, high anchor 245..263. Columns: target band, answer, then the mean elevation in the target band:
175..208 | 7.39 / 5.02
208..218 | 1.16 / 5.96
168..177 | 0.43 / 5.96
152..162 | 0.53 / 5.76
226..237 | 0.65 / 6.55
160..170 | 0.37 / 5.94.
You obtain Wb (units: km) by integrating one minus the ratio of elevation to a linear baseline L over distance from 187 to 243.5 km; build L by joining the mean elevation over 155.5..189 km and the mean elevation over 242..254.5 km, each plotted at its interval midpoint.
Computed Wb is 8.09 km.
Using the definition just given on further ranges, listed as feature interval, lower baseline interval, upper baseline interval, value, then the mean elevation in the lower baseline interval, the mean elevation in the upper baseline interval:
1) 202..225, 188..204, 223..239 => -1.5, 4.3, 6.67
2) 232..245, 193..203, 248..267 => -1.5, 3.94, 7.11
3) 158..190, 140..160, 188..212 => -4.2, 5.8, 4.58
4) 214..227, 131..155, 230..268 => 0.1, 5.89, 7.01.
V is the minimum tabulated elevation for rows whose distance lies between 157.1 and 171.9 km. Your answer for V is 5.61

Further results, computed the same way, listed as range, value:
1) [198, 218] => 3.633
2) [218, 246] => 6.437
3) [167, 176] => 5.633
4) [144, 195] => 4.091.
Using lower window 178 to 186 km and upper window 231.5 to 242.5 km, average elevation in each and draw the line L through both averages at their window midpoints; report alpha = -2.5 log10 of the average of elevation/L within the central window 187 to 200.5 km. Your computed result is 0.350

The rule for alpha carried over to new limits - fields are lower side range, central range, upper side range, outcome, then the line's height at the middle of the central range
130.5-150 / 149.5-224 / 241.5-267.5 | 0.15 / 6.4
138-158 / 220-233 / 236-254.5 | 0.02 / 6.88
